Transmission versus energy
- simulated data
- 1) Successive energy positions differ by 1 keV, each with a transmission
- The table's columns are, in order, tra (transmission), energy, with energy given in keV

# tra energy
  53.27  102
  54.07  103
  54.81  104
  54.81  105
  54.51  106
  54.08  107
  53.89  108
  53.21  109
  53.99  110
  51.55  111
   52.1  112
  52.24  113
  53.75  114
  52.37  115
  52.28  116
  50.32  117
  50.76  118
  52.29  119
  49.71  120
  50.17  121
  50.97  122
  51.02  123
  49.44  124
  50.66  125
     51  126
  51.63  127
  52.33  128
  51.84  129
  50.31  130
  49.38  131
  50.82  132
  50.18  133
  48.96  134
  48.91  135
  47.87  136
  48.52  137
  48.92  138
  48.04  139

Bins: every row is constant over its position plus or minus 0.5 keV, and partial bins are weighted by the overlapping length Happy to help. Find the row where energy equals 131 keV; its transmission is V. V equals 49.38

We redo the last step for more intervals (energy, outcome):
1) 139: 48.04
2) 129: 51.84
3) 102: 53.27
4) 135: 48.91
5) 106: 54.51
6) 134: 48.96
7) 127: 51.63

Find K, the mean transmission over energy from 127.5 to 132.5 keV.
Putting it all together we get 50.9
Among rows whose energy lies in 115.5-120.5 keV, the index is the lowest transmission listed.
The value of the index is 49.71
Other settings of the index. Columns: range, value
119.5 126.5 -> 49.44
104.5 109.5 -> 53.21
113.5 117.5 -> 50.32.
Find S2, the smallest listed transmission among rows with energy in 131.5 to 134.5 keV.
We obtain 48.96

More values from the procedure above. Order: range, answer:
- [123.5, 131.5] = 49.38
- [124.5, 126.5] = 50.66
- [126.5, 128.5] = 51.63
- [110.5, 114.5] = 51.55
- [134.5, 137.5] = 47.87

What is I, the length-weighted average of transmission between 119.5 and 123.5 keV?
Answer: 50.5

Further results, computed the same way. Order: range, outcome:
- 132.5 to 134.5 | 49.6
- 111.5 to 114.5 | 52.7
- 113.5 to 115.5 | 53.1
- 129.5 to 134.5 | 49.9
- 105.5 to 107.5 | 54.3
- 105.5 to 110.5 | 53.9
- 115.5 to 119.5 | 51.4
